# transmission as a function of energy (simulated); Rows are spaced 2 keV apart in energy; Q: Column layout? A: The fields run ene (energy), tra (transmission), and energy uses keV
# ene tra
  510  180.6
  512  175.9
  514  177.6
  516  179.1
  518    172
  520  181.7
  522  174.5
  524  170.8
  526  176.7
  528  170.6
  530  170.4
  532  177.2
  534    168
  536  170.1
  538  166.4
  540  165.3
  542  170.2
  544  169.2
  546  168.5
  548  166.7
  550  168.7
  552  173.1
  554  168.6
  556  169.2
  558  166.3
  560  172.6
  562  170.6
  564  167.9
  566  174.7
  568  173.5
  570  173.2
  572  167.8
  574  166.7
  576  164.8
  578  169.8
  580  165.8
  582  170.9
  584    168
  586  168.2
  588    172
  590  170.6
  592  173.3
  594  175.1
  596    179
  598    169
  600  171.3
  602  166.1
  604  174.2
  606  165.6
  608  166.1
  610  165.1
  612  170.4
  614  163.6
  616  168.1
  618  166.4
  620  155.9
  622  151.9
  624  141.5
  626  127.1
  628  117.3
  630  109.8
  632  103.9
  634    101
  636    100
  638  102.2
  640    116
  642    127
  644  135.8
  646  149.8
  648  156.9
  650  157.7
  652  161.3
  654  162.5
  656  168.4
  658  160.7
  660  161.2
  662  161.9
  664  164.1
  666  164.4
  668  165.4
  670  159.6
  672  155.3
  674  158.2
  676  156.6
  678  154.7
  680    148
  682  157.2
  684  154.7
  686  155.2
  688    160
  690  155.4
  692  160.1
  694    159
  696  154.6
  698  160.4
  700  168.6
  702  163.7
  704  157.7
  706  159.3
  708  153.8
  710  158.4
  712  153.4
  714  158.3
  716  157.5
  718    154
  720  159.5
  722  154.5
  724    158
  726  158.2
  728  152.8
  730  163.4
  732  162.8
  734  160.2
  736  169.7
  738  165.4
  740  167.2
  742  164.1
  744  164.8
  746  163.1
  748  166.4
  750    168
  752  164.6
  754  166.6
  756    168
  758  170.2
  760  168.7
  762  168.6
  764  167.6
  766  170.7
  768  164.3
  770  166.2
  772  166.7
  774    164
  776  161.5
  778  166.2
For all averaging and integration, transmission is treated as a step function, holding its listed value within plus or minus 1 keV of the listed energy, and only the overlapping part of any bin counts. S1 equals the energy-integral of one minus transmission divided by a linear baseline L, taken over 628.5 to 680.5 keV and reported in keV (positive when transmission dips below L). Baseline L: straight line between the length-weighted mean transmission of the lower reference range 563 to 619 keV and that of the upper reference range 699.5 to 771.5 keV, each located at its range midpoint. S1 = 6.88 keV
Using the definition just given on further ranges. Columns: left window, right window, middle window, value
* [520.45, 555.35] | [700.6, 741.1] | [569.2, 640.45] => 5.1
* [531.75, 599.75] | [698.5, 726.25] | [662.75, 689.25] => 0.5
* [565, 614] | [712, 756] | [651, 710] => 2.0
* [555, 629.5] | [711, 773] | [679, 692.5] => 0.7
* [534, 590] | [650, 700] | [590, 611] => -0.6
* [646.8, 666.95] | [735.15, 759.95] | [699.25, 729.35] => 1.3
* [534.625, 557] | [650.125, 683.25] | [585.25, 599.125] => -0.6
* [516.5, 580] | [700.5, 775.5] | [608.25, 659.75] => 7.6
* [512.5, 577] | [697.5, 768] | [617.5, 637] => 4.8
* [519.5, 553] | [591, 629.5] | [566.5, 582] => -0.3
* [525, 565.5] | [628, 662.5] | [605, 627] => -1.8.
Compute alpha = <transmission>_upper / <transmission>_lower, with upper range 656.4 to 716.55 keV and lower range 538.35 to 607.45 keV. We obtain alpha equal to 0.9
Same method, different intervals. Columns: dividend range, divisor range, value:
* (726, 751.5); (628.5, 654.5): 1.27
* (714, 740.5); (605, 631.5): 1.06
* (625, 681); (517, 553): 0.84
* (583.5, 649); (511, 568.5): 0.87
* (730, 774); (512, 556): 0.97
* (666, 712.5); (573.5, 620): 0.94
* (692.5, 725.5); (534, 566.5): 0.94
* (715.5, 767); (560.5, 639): 1.04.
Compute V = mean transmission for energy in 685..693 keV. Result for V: 158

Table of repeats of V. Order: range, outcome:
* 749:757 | 167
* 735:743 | 167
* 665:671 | 163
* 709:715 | 157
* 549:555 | 170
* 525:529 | 174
